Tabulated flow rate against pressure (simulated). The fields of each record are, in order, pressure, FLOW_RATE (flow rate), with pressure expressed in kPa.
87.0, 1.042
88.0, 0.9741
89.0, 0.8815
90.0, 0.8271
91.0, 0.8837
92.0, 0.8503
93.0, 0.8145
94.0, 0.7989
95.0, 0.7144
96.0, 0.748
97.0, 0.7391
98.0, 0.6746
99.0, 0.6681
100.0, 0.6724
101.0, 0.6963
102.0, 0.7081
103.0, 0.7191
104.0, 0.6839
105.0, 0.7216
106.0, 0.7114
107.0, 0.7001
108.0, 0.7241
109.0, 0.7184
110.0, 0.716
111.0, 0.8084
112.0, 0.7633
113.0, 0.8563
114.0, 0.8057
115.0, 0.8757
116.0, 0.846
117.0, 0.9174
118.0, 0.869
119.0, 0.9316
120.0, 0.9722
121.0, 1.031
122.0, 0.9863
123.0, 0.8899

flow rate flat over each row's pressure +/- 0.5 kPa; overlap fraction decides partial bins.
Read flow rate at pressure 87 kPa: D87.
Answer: 1.042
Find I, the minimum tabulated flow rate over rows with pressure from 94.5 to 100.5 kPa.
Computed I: 0.6681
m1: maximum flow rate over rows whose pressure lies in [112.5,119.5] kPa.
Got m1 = 0.9316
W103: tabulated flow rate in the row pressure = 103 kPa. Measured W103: 0.7191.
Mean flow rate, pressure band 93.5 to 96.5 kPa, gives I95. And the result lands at 0.754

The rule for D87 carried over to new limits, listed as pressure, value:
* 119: 0.9316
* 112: 0.7633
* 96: 0.748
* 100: 0.6724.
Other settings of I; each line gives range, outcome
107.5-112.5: 0.716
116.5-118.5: 0.869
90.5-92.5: 0.8503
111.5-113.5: 0.7633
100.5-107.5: 0.6839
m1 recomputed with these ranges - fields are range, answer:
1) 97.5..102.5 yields 0.7081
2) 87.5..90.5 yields 0.9741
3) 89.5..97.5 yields 0.8837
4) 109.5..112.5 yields 0.8084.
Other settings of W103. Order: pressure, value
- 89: 0.8815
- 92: 0.8503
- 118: 0.869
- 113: 0.8563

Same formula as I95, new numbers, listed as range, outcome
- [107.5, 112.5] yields 0.746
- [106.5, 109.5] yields 0.714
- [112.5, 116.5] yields 0.846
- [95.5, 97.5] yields 0.744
